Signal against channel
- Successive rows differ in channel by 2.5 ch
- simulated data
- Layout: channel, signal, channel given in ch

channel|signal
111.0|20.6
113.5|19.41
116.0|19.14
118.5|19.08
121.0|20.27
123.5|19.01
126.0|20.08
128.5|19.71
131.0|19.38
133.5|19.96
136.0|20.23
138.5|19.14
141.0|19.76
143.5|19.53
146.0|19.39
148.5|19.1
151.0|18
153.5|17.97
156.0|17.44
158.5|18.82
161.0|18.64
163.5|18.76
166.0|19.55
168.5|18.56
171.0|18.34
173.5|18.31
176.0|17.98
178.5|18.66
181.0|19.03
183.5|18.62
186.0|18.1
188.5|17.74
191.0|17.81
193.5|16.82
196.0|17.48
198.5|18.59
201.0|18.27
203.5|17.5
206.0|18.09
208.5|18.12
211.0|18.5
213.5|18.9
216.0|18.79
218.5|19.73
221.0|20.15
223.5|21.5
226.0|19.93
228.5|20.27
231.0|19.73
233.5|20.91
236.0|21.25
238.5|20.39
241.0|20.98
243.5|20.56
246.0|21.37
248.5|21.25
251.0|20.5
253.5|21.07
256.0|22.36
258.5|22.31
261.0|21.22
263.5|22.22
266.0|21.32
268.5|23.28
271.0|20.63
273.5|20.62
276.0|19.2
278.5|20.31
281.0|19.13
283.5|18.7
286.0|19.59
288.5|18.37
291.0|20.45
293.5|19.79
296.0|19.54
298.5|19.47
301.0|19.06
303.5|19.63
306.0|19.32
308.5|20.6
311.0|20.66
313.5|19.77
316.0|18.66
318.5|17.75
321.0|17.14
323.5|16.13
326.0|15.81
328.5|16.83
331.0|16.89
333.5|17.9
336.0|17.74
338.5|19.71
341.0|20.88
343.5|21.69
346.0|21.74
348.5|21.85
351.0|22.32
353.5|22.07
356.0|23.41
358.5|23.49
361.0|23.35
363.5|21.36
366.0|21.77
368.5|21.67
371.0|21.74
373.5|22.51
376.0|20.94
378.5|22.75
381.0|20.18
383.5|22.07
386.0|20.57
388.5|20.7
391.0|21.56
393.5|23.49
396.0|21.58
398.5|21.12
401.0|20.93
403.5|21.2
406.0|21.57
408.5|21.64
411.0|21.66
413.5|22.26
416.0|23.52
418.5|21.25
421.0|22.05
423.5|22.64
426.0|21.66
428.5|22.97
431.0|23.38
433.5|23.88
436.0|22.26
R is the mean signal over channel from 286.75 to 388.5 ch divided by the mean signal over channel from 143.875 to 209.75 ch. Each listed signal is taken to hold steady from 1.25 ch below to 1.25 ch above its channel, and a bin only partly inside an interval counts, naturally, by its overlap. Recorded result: 1.10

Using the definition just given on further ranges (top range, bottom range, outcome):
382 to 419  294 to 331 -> 1.17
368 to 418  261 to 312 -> 1.08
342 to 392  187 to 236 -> 1.16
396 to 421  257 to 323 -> 1.09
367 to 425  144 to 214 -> 1.18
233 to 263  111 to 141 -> 1.08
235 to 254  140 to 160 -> 1.12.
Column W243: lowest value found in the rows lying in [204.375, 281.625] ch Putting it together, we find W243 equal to 18.09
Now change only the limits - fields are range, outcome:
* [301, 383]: 15.81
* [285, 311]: 18.37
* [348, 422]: 20.18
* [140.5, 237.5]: 16.82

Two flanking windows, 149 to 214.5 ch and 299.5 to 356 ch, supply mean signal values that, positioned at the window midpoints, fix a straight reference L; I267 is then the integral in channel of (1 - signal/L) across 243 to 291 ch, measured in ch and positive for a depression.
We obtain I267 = -4.6 ch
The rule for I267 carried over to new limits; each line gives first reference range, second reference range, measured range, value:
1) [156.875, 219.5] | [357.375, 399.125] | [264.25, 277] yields -0.79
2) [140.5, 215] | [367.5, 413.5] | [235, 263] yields -2.55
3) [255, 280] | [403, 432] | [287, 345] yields 7.28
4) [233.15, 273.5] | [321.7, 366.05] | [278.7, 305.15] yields 1.83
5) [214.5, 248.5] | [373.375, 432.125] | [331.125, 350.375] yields 1.12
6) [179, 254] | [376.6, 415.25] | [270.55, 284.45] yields 0.26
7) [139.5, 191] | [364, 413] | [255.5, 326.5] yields 1.67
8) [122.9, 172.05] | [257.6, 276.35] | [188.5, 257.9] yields 3.17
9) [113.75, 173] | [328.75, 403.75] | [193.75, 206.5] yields 1.15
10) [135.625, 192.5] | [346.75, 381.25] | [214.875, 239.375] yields -0.65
